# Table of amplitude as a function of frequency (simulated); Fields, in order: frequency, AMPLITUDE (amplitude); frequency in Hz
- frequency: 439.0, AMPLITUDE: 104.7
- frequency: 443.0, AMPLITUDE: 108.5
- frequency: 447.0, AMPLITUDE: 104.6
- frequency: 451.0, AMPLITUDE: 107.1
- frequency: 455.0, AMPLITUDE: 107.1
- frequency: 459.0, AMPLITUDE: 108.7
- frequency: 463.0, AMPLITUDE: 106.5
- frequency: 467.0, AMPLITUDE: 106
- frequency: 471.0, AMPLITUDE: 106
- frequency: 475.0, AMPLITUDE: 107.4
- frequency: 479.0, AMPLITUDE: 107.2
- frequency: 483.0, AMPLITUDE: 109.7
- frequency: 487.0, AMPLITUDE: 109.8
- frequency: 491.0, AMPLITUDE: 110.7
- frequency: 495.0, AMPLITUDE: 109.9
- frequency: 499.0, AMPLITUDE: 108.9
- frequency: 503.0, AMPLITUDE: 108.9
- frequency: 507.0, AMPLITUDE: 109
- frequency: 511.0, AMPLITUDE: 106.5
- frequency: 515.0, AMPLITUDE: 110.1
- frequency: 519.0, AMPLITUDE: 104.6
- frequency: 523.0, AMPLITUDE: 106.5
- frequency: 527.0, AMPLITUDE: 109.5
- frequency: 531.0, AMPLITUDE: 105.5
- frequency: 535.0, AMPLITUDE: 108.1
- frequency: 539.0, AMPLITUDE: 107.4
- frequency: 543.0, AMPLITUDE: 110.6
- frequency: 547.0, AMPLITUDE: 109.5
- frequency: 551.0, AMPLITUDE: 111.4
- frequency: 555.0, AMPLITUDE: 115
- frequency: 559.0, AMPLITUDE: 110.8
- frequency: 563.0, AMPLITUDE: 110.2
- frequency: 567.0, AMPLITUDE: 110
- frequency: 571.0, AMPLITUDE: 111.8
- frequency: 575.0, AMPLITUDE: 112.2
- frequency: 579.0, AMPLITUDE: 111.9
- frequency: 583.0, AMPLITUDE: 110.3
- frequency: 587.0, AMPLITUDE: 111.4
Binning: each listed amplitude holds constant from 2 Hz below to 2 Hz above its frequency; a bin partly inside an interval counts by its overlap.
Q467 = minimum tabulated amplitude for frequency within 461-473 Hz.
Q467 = 106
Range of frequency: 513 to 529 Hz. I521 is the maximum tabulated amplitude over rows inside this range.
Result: 110.1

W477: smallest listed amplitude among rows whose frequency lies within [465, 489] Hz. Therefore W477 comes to 106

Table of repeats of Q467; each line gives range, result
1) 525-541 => 105.5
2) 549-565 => 110.2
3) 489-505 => 108.9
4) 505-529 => 104.6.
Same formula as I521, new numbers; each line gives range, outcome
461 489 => 109.8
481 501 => 110.7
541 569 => 115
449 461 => 108.7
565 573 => 111.8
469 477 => 107.4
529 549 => 110.6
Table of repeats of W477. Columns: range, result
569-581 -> 111.8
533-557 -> 107.4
